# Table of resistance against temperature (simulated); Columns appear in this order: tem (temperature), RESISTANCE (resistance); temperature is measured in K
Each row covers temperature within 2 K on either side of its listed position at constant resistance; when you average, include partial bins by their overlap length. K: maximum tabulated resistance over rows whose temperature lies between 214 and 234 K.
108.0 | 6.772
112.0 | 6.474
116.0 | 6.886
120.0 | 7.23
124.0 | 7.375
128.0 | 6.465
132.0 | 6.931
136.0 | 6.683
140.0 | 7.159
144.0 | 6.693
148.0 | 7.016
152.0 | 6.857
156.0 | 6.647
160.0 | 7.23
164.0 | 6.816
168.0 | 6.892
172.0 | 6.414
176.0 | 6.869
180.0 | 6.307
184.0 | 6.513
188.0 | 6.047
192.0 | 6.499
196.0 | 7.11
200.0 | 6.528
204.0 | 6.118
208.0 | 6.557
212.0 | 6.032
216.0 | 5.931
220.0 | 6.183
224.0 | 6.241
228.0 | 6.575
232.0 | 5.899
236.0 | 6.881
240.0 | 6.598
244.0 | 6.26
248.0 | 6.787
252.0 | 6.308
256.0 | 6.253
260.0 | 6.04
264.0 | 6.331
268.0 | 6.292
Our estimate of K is 6.575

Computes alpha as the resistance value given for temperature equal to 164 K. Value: 6.816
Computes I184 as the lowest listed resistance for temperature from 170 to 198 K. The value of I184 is 6.047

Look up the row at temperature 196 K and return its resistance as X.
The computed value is 7.11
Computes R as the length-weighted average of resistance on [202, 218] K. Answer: 6.16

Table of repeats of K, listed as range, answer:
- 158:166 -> 7.23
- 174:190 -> 6.869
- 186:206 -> 7.11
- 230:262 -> 6.881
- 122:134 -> 7.375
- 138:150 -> 7.159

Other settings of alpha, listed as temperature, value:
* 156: 6.647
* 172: 6.414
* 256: 6.253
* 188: 6.047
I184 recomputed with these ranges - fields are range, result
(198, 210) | 6.118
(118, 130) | 6.465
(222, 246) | 5.899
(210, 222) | 5.931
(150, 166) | 6.647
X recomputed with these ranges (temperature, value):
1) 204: 6.118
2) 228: 6.575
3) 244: 6.26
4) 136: 6.683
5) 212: 6.032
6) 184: 6.513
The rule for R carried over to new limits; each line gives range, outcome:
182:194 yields 6.35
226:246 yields 6.44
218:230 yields 6.33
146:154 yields 6.94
